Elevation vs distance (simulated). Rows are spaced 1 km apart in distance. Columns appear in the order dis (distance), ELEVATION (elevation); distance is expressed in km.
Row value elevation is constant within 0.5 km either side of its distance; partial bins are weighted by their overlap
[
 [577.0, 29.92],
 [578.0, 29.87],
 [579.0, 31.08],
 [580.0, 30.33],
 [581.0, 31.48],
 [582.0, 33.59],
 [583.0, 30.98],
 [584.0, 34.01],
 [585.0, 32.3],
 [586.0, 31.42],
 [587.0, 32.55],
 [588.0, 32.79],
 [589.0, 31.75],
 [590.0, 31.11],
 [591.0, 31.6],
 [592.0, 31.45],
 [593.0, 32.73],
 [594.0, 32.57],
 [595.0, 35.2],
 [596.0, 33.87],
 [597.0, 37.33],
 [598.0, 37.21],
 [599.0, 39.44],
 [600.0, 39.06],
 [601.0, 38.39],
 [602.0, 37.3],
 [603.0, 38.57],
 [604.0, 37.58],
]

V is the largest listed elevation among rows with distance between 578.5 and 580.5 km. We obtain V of 31.08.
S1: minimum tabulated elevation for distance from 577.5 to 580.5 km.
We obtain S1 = 29.87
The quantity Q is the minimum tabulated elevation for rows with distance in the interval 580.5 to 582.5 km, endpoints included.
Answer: 31.48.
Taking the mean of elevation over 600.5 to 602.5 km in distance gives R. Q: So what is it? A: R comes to 37.8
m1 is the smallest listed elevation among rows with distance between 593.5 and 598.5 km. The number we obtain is 32.57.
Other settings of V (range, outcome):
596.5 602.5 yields 39.44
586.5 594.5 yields 32.79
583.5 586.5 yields 34.01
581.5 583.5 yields 33.59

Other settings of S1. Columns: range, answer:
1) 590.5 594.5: 31.45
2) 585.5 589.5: 31.42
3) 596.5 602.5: 37.21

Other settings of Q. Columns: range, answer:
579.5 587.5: 30.33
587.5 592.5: 31.11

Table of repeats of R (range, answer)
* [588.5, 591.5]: 31.5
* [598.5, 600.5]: 39.2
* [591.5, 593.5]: 32.1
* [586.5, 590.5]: 32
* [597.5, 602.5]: 38.3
